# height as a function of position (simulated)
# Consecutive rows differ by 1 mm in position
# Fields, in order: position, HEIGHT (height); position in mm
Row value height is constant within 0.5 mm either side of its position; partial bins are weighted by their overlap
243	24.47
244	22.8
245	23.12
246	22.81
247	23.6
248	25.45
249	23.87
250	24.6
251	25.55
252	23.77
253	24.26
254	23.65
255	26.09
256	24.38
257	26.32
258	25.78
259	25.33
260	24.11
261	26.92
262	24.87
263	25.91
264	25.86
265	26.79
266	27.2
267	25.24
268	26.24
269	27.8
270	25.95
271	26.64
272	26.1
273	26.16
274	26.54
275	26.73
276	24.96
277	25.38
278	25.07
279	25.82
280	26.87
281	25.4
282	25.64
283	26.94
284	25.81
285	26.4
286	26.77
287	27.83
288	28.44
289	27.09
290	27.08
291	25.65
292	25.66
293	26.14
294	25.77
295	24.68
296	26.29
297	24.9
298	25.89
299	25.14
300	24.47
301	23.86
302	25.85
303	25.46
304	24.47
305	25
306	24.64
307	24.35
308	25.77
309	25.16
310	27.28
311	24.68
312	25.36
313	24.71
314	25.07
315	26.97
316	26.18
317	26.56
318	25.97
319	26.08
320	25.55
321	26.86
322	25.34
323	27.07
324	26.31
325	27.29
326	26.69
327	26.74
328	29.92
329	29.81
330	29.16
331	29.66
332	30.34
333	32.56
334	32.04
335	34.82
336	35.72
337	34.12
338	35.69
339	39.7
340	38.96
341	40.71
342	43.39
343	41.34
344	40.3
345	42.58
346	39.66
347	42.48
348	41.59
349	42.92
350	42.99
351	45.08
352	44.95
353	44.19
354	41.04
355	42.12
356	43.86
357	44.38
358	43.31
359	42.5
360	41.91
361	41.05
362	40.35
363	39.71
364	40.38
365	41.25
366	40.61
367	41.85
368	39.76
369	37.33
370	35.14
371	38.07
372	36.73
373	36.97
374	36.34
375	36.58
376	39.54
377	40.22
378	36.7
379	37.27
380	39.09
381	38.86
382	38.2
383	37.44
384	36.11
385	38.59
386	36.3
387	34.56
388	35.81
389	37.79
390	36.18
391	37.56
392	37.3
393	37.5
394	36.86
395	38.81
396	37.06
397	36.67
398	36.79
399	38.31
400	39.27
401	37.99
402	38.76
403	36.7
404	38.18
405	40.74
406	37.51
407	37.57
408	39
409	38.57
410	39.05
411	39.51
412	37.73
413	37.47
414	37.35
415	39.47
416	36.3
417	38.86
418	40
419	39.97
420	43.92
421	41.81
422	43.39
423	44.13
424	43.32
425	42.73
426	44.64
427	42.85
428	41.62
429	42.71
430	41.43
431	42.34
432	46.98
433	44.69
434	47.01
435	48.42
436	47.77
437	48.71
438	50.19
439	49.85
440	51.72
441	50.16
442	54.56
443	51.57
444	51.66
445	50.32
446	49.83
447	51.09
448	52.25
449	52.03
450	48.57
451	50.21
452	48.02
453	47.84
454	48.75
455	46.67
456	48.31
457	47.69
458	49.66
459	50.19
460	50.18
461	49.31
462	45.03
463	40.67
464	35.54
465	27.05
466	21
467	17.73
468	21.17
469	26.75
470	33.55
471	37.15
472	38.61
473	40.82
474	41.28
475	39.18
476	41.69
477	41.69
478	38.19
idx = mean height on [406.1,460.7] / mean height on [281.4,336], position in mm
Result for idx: 1.7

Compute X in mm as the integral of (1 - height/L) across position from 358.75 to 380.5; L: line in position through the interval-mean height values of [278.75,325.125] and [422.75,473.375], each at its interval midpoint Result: -2.97 mm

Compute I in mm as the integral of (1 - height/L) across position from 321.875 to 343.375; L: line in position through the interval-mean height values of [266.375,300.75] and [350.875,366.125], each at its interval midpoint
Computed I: 2.4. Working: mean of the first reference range 26.1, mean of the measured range 32.7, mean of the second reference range 42.3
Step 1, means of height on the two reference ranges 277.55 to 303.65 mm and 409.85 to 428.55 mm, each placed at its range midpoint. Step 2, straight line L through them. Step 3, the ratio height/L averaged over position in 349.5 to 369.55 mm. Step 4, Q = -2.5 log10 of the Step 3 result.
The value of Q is -0.23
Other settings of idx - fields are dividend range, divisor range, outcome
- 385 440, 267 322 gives 1.57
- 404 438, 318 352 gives 1.22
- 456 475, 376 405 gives 1.00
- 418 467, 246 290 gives 1.77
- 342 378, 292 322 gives 1.60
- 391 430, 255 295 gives 1.51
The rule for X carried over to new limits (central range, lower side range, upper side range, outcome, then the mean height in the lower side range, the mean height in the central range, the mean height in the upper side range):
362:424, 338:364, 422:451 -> 8.6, 41.9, 38.5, 47.6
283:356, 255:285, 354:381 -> 5.5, 26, 30.7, 39.7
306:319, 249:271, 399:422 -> 2.0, 25.5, 25.6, 39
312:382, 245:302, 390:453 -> -3.3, 25.7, 36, 43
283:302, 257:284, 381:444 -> 1.5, 26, 26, 41.1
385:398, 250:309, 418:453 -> 1.3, 25.7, 36.9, 47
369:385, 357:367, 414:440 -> 1.7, 41.4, 37.6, 43.8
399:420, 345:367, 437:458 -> 3.7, 42.2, 38.6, 50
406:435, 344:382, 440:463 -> 3.2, 40.5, 41.3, 49.6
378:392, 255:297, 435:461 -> 1.3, 26.1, 37.2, 49.9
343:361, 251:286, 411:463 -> -3.4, 25.8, 42.6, 46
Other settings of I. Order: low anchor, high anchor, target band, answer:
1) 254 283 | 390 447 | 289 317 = 3.9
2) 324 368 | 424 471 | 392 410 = 1.6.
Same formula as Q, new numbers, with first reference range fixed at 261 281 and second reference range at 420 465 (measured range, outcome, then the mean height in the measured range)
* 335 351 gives -0.15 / 40.1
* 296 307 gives 0.19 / 25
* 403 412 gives 0.11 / 38.6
